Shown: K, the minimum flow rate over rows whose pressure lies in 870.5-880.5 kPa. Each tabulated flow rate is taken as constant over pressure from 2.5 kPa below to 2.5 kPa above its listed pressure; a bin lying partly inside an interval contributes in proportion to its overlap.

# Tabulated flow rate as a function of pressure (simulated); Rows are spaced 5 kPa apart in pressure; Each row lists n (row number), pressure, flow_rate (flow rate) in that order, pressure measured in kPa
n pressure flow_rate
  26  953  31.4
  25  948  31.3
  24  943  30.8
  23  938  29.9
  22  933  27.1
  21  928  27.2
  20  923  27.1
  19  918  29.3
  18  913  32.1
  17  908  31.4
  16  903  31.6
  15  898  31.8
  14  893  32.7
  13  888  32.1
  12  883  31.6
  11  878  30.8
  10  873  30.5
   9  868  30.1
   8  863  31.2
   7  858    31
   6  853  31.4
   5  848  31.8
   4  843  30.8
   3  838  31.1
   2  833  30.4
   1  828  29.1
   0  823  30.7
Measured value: 30.5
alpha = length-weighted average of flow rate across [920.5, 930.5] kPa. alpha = 27.1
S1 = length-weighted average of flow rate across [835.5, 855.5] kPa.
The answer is 31.3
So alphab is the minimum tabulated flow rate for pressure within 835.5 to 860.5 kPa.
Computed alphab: 30.8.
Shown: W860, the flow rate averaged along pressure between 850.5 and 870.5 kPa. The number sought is 30.9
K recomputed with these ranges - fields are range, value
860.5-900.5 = 30.1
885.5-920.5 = 29.3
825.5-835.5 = 29.1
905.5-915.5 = 31.4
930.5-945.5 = 27.1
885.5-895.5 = 32.1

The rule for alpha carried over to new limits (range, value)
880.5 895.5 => 32.1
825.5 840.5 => 30.2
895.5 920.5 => 31.2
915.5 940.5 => 28.1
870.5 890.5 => 31.2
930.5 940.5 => 28.5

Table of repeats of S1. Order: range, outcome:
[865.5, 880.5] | 30.5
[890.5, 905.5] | 32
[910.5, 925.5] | 29.5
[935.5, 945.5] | 30.4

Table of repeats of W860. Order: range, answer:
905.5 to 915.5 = 31.8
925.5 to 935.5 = 27.1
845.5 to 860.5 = 31.4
